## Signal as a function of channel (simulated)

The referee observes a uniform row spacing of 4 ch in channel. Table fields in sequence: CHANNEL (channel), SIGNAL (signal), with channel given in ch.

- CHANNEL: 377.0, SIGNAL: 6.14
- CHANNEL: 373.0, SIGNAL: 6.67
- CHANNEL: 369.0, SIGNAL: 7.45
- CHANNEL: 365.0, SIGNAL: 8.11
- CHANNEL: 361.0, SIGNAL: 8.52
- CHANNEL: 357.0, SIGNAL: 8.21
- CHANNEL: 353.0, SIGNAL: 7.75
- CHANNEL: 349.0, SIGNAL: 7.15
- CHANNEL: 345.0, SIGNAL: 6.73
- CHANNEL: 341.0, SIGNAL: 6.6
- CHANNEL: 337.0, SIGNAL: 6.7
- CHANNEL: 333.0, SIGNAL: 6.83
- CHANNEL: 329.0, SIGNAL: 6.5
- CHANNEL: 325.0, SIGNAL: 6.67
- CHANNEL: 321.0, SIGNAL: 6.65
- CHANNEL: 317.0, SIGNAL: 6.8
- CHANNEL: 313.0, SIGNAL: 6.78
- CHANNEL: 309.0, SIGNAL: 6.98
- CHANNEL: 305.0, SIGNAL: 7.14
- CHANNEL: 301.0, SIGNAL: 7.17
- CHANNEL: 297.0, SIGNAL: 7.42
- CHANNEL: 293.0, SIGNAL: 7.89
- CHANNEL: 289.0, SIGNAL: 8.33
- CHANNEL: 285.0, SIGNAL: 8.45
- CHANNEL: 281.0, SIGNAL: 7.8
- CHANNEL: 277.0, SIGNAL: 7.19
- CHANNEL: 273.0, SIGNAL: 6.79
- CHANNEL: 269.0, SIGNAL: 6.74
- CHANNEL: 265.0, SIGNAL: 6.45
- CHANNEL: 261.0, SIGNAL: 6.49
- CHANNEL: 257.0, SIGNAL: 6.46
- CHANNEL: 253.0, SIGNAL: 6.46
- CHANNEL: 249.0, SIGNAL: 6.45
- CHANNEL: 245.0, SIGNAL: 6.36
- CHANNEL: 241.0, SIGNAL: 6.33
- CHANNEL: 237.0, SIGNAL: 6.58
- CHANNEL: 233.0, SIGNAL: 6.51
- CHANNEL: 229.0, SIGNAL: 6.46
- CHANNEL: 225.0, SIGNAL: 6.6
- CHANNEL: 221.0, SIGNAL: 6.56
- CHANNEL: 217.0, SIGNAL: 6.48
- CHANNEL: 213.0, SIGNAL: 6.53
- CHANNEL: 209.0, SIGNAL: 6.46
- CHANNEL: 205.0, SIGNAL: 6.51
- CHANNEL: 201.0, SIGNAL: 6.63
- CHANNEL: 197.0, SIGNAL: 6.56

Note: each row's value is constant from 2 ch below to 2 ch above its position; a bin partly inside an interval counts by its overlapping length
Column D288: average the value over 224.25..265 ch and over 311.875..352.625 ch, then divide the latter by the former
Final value 1.05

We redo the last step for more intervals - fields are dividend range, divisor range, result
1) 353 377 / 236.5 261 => 1.19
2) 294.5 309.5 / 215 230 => 1.11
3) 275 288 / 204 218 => 1.21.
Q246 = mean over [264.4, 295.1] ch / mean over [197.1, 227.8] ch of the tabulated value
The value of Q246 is 1.1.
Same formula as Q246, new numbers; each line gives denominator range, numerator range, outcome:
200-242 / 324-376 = 1.11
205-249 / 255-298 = 1.12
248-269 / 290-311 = 1.14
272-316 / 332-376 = 0.98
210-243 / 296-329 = 1.06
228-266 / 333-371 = 1.15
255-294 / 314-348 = 0.93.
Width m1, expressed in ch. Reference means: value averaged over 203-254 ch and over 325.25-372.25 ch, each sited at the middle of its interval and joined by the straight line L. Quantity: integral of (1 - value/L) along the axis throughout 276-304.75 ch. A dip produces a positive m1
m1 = -3.5 ch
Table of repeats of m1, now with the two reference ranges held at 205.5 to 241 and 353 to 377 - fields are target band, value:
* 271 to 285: -1.0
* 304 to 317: 0.5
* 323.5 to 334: 1.0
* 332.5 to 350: 1.6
